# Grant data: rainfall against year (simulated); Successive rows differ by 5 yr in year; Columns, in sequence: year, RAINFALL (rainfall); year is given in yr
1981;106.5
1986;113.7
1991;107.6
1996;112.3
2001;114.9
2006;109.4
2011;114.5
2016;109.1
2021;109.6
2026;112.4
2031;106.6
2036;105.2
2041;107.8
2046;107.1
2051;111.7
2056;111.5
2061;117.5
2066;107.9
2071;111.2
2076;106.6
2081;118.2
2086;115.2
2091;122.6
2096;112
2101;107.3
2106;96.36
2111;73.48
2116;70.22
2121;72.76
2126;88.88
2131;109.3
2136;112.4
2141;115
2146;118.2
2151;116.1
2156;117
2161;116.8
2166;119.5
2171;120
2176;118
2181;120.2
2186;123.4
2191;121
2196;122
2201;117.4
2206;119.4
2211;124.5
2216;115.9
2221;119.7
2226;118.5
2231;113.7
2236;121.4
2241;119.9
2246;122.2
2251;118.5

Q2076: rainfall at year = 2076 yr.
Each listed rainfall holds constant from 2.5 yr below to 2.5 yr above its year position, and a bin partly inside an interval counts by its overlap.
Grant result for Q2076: 106.6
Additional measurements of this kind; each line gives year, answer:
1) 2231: 113.7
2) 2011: 114.5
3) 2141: 115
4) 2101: 107.3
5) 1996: 112.3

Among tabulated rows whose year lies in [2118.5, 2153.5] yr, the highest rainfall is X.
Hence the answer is 118.2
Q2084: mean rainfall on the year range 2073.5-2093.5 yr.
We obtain 116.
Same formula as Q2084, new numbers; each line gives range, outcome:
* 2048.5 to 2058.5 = 112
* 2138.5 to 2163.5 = 117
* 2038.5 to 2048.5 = 107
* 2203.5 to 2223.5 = 120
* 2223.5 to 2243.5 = 118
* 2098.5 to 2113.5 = 92.4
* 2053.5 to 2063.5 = 114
